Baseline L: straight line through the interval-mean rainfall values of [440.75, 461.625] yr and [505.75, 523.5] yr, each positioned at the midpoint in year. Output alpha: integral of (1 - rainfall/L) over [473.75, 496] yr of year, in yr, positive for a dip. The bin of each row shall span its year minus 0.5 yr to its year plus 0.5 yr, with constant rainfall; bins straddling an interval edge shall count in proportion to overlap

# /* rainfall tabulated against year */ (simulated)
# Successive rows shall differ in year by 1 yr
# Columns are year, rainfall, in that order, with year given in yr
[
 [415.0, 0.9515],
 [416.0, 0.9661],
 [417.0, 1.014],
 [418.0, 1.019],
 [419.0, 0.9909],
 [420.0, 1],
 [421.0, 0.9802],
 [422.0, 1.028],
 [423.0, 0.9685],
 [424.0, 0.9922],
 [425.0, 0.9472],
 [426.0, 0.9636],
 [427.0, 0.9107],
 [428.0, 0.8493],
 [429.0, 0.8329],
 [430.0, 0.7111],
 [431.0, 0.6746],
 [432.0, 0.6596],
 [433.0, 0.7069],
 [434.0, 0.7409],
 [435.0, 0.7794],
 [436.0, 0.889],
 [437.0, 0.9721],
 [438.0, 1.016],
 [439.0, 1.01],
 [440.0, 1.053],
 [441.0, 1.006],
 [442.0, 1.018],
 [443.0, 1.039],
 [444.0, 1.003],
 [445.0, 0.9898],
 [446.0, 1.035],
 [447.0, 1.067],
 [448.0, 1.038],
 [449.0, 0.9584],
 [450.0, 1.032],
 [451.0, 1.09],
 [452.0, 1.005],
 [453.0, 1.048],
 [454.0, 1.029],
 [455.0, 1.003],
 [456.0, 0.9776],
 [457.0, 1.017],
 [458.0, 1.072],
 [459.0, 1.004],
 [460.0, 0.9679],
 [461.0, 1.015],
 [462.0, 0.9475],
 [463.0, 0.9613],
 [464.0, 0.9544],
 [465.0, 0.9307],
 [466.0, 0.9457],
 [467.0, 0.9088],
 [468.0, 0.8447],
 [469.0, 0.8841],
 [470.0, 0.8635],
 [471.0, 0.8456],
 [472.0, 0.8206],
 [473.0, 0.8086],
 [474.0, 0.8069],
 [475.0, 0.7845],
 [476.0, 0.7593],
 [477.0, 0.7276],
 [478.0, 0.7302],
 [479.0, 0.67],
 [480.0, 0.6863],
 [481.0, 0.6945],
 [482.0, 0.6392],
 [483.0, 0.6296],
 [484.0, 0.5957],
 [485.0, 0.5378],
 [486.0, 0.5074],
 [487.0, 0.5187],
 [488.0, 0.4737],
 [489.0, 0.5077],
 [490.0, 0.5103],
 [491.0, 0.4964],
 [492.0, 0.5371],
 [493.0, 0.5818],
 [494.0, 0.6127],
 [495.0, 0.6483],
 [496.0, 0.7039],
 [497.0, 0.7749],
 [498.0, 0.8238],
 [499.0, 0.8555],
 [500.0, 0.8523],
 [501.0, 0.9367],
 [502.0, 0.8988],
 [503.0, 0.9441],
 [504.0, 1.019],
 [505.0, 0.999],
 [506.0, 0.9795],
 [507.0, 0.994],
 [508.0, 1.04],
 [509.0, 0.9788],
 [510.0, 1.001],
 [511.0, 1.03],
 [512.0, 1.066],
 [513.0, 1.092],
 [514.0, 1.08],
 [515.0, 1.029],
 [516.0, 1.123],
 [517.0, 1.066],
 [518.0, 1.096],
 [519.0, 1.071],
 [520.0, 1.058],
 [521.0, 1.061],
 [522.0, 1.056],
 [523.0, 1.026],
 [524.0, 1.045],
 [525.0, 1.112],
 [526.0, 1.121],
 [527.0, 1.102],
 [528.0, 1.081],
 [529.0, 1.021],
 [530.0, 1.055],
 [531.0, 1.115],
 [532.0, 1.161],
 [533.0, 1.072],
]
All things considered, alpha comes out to 8.9 yr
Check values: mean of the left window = 1.02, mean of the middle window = 0.62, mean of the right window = 1.05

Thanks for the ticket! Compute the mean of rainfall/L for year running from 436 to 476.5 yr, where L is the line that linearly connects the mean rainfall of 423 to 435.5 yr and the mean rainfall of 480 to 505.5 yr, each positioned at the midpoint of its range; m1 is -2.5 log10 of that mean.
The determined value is -0.247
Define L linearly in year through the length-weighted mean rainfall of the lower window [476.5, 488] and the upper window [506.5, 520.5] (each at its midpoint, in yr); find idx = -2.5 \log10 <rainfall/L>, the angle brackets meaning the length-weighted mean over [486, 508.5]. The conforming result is 0.12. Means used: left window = 0.624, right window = 1.05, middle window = 0.754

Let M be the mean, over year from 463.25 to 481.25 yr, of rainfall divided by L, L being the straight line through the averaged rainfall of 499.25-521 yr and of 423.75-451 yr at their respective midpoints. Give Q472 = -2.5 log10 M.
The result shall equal 0.18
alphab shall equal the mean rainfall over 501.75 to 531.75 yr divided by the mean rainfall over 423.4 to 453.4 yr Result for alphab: 1.1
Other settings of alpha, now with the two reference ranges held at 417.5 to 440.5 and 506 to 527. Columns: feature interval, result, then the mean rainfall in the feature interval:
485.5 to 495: 4.5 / 0.534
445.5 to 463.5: -1.3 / 1.01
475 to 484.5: 2.9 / 0.687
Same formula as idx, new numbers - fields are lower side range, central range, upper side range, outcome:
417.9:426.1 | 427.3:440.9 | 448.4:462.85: 0.18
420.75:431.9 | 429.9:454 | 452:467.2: -0.01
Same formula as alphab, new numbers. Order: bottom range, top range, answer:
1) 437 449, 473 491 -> 0.62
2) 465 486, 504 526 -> 1.38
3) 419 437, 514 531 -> 1.24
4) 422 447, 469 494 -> 0.72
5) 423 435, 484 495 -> 0.65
